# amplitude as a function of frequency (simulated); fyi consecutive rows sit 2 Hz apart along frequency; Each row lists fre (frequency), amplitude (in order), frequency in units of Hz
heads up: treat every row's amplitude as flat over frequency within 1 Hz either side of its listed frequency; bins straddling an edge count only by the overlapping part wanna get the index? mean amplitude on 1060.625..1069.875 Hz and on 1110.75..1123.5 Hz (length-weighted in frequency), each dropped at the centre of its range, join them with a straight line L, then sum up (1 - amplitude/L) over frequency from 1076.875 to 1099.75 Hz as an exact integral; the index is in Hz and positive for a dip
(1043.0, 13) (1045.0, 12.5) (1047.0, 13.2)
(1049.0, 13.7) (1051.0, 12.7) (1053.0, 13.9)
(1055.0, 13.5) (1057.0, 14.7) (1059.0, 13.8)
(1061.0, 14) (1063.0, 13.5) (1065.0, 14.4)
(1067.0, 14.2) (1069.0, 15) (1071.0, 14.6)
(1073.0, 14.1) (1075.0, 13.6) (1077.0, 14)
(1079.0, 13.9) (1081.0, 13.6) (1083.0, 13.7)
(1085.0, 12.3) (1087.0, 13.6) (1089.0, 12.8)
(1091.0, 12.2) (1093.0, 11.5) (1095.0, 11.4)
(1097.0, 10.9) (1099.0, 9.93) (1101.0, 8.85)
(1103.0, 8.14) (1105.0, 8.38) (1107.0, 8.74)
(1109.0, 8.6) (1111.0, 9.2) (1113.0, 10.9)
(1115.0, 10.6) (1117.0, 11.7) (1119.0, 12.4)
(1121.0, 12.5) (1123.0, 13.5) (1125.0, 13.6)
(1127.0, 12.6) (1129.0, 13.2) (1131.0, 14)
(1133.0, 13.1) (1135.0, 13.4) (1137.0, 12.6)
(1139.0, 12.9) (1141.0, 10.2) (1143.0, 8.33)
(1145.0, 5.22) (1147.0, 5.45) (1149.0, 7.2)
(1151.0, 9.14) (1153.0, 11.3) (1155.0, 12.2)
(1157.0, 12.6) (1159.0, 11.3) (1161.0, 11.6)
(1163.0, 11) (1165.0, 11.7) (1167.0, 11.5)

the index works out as 1.1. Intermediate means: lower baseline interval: 14.2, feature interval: 12.5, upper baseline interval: 11.6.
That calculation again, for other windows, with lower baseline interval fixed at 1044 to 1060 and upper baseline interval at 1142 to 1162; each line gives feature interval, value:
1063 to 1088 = -2.7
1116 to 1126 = -1.9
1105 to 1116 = 1.6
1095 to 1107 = 2.2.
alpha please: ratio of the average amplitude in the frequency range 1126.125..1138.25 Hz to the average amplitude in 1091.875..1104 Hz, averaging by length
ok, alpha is 1.30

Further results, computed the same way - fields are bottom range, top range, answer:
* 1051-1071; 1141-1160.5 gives 0.66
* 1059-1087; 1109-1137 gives 0.88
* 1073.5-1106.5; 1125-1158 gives 0.93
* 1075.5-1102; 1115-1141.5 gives 1.04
